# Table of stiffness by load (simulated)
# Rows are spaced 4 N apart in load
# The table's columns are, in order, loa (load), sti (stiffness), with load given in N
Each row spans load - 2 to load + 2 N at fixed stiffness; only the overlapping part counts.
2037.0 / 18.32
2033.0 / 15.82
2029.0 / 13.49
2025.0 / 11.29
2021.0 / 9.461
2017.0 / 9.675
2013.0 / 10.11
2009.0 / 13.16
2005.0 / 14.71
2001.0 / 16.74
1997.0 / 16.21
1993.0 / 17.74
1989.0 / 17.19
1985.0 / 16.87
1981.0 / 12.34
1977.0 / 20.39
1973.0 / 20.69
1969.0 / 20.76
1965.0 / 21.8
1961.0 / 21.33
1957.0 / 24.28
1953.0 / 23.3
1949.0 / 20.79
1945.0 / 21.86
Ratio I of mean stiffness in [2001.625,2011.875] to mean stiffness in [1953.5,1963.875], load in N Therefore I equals 0.61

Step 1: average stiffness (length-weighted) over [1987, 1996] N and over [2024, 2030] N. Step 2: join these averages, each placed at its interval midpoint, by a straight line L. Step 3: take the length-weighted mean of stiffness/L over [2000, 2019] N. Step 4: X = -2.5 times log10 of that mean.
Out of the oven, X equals 0.18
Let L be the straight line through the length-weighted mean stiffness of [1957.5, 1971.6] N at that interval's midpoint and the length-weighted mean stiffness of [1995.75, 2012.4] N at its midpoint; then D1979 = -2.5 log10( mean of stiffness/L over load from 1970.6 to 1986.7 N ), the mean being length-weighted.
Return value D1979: 0.09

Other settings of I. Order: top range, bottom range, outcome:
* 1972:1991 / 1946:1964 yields 0.77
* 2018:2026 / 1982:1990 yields 0.62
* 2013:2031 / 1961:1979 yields 0.52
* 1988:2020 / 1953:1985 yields 0.70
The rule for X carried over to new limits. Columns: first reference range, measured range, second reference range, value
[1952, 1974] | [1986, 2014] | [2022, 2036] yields 0.134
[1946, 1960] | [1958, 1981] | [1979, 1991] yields -0.079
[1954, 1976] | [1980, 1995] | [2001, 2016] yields 0.055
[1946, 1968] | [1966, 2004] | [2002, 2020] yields -0.053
